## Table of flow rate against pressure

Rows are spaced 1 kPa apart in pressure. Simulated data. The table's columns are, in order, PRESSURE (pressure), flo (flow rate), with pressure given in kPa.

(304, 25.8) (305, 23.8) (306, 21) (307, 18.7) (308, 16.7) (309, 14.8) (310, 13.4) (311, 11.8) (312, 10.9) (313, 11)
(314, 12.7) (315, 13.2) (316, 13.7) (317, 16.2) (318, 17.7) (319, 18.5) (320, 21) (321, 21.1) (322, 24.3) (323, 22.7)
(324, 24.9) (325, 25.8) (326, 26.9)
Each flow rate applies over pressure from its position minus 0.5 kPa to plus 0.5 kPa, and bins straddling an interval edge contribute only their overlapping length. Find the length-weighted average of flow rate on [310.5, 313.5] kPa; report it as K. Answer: 11.2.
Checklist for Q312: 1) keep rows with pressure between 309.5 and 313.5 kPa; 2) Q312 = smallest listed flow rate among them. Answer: 10.9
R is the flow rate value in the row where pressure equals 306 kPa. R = 21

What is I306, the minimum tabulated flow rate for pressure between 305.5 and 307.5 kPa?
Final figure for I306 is 18.7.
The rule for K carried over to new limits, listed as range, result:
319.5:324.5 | 22.8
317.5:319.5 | 18.1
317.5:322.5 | 20.5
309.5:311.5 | 12.6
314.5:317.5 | 14.4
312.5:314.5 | 11.8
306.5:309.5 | 16.7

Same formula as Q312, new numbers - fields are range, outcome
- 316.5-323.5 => 16.2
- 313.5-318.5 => 12.7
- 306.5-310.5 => 13.4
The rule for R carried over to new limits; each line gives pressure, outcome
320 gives 21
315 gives 13.2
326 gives 26.9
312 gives 10.9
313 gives 11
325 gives 25.8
